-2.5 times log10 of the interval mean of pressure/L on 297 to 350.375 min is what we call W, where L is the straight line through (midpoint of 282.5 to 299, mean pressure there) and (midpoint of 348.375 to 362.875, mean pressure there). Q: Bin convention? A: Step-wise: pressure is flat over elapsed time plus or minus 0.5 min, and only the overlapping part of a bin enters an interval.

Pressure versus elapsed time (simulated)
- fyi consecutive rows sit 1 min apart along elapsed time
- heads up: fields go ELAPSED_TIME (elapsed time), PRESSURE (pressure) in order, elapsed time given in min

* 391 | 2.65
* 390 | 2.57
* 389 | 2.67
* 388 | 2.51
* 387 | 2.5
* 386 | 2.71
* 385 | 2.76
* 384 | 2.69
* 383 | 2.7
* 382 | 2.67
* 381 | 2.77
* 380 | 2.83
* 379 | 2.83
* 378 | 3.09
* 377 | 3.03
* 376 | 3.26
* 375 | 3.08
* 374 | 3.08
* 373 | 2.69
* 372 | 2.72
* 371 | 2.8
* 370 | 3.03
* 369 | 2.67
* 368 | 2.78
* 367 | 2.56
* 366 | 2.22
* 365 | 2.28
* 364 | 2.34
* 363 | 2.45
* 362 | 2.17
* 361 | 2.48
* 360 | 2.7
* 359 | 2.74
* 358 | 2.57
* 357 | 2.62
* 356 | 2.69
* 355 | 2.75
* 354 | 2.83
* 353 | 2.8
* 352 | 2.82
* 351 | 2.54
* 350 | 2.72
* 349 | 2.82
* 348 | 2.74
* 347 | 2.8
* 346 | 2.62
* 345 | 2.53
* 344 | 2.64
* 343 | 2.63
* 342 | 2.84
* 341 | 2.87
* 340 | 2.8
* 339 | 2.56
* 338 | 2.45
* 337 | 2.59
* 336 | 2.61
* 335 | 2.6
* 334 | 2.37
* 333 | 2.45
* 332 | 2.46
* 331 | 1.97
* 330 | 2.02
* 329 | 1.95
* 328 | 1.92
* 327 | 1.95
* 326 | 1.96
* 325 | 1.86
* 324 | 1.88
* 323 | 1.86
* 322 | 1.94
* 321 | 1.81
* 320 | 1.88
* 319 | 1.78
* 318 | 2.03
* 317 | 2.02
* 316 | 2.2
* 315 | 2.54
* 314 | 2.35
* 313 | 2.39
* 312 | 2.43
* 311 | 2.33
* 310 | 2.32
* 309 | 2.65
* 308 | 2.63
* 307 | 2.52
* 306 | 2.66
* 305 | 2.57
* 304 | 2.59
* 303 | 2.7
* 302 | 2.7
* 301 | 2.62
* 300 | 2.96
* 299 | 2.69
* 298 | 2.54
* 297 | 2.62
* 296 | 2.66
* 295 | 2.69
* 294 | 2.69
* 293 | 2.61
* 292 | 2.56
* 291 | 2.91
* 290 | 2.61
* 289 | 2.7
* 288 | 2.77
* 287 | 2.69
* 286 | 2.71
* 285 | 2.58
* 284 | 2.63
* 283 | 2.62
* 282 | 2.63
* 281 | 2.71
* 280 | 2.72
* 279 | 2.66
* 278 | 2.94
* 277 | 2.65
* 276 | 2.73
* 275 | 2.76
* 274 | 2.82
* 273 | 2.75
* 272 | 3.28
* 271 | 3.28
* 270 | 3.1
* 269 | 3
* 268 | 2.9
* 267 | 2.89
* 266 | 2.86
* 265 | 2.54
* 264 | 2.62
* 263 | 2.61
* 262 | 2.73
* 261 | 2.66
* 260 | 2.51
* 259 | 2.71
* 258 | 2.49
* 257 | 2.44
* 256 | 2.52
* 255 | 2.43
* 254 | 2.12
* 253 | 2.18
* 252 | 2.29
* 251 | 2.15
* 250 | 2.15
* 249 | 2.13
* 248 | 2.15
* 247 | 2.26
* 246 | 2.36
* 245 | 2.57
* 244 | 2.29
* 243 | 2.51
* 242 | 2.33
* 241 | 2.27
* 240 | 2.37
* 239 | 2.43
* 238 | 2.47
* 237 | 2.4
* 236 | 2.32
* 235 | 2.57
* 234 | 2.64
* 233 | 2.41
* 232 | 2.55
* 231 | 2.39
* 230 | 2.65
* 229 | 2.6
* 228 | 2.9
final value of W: 0.11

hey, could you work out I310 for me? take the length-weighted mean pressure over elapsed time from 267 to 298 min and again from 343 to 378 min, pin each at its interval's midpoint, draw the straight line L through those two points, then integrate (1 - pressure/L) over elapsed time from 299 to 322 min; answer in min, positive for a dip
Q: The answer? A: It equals 2.9 min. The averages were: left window 2.76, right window 2.7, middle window 2.39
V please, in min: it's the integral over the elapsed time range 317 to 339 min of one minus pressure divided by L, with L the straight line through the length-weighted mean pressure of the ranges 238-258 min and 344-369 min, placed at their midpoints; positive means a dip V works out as 3.6 min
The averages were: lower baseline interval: 2.32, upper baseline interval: 2.61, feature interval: 2.12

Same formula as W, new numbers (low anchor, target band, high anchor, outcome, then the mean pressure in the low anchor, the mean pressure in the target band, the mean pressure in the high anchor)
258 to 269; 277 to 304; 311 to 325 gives -0.12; 2.71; 2.69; 2.09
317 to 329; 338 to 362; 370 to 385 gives -0.13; 1.9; 2.68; 2.88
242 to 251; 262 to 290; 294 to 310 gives -0.12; 2.3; 2.78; 2.64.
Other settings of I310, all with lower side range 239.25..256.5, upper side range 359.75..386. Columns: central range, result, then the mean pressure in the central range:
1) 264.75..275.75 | -2.57 min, 2.93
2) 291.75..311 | -1.12 min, 2.62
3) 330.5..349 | 0.12 min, 2.59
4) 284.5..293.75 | -0.92 min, 2.68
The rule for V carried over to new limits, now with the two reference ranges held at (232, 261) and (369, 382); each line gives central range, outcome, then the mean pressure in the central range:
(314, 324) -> 2.5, 2.02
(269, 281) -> -1.8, 2.88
